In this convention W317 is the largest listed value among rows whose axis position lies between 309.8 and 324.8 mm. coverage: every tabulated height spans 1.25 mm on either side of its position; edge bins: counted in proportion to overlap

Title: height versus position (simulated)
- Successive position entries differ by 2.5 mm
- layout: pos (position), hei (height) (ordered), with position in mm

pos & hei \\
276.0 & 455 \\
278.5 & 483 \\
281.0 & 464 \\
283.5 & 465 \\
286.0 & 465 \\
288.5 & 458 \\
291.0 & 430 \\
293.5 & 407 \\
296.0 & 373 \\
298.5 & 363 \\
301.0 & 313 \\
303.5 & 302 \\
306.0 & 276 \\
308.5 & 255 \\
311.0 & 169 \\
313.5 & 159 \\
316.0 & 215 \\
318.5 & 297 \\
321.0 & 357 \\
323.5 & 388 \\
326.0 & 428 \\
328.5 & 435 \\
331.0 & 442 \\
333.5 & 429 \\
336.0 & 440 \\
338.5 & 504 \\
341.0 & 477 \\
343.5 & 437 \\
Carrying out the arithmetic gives 388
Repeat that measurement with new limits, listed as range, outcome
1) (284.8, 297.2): 465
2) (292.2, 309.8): 407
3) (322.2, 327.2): 428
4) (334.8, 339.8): 504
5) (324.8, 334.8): 442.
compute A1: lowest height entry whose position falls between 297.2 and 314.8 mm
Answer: 159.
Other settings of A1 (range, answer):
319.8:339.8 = 357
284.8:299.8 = 363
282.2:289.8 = 458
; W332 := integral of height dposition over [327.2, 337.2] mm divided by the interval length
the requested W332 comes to 436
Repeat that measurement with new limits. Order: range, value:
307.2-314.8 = 195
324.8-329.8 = 432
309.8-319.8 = 211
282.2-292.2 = 455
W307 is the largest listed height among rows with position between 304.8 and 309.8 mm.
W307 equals 276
